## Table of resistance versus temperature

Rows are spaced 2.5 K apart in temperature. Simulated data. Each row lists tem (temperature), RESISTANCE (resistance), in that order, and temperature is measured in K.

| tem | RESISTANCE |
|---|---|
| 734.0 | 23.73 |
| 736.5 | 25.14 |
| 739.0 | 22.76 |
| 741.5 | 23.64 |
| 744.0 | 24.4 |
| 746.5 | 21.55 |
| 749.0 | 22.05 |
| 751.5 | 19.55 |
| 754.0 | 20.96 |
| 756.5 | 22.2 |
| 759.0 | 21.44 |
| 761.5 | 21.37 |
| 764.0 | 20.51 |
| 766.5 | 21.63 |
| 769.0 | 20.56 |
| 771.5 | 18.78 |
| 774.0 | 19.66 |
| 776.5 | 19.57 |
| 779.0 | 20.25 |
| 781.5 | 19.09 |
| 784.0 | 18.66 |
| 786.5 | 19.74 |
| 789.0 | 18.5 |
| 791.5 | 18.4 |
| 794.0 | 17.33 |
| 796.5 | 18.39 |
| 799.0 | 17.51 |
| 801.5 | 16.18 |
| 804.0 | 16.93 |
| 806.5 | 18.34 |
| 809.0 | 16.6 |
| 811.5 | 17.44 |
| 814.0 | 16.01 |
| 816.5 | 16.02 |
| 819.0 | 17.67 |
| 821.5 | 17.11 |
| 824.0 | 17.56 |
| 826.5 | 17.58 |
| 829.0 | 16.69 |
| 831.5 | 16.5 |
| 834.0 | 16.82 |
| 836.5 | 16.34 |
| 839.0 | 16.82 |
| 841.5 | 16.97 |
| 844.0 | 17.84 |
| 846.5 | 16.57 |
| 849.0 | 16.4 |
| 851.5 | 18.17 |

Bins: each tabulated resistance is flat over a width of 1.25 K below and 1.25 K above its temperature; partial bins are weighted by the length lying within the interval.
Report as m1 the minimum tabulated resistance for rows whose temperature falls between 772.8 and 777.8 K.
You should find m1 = 19.57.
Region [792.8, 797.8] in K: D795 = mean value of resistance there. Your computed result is 17.9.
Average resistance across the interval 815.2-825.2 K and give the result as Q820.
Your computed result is 17.1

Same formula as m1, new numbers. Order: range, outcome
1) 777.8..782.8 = 19.09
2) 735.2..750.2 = 21.55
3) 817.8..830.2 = 16.69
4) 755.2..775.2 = 18.78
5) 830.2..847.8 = 16.34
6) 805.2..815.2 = 16.01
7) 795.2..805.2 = 16.18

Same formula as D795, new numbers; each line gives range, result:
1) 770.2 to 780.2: 19.6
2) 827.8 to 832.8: 16.6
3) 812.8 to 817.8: 16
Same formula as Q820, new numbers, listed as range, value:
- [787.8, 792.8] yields 18.4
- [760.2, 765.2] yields 20.9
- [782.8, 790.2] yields 19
